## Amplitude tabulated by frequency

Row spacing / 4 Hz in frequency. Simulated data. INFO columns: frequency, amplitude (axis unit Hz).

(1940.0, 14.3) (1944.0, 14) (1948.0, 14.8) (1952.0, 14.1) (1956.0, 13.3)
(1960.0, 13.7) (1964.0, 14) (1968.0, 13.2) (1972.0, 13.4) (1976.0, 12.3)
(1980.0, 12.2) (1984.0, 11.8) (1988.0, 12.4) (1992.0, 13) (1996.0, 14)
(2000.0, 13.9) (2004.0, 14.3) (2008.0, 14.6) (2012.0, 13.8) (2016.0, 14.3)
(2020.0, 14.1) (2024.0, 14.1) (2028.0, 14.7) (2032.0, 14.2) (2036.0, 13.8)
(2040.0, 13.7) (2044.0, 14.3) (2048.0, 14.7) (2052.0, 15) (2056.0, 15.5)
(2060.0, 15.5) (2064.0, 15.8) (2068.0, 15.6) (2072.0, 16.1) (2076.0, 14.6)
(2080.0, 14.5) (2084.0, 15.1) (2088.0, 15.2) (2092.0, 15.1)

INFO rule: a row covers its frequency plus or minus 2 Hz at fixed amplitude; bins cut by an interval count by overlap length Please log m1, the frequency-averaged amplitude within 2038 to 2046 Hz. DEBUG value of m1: 14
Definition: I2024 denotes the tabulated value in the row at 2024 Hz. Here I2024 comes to 14.1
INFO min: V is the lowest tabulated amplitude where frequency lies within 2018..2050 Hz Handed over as 13.7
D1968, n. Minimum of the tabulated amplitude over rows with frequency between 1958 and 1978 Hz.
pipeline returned 12.3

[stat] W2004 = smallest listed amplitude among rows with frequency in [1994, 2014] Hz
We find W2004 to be 13.8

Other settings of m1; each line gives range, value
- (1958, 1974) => 13.6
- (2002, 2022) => 14.2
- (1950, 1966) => 13.8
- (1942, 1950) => 14.4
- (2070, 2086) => 15.1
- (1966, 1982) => 12.8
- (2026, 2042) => 14.1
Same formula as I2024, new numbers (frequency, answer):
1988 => 12.4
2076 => 14.6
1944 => 14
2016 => 14.3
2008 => 14.6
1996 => 14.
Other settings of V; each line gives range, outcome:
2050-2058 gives 15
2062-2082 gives 14.5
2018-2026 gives 14.1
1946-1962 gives 13.3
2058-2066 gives 15.5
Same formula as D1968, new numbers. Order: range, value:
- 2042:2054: 14.3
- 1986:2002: 12.4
